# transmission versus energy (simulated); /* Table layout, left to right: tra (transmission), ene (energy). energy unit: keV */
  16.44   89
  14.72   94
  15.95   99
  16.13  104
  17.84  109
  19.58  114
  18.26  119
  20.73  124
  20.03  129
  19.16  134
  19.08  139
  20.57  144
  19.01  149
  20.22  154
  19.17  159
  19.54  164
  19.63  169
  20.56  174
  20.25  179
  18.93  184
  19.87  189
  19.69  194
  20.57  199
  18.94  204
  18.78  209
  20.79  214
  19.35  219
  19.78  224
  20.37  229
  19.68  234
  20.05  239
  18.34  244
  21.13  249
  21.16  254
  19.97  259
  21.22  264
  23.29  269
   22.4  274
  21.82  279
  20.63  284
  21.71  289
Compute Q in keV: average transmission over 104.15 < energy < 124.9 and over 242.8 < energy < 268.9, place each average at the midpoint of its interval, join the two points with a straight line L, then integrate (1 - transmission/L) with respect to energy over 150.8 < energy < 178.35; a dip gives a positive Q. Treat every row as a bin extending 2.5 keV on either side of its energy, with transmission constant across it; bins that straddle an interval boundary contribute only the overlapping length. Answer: -0.6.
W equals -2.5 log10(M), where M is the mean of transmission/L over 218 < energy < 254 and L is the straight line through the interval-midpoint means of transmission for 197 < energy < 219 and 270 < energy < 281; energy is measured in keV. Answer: 0.045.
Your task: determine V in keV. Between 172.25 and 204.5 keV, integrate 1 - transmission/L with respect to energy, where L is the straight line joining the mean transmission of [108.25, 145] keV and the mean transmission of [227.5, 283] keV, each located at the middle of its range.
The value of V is 0.40 keV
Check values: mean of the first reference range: 19.4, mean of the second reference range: 20.9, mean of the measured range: 19.9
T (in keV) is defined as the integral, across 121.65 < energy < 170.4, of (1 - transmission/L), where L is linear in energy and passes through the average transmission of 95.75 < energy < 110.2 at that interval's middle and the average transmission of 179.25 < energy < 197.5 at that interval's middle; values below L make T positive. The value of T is -4.5 keV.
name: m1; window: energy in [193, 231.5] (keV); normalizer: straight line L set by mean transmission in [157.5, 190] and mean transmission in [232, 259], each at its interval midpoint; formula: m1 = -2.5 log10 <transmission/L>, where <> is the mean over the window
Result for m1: 0.01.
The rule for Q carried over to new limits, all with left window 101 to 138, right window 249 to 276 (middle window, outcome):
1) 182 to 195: 0.4 keV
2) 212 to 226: 0.5 keV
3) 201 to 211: 0.7 keV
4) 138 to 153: -0.3 keV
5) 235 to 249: 1.0 keV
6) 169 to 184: -0.1 keV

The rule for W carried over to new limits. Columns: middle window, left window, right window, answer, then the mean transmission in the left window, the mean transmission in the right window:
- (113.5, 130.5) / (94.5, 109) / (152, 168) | -0.13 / 16.2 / 19.6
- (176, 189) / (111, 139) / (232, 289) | 0.02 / 19.5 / 20.9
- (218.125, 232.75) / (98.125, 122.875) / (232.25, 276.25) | 0.02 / 17.8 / 20.8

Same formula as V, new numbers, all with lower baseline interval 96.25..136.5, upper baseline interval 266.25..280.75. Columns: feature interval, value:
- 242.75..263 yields 1.5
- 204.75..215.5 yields 0.7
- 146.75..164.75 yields 0.0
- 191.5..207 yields 0.7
